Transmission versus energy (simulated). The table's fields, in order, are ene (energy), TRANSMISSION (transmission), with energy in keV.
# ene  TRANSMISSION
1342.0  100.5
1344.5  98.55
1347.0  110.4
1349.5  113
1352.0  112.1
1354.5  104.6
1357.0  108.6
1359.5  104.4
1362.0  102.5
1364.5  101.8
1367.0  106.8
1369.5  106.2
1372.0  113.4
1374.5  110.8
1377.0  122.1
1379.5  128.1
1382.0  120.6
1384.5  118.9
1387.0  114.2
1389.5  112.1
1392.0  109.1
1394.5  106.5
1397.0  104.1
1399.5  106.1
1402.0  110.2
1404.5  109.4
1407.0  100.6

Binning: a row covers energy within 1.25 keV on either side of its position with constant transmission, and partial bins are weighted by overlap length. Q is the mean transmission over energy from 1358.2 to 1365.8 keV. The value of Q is 103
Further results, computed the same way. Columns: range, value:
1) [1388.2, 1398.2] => 108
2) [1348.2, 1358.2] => 110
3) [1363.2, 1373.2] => 107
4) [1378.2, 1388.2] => 120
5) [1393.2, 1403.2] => 107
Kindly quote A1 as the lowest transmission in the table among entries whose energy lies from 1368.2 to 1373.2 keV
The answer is 106.2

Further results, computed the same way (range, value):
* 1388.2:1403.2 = 104.1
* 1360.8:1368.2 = 101.8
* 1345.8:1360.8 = 104.4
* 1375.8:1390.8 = 112.1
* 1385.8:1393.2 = 109.1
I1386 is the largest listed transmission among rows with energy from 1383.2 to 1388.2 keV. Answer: 118.9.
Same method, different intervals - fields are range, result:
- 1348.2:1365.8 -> 113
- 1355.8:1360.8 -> 108.6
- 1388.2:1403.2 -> 112.1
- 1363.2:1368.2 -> 106.8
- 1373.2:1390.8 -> 128.1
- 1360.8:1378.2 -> 122.1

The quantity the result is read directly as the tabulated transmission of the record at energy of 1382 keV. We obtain 120.6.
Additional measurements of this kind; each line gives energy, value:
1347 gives 110.4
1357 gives 108.6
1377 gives 122.1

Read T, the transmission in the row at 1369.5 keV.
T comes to 106.2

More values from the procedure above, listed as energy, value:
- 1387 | 114.2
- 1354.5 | 104.6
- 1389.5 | 112.1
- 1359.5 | 104.4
